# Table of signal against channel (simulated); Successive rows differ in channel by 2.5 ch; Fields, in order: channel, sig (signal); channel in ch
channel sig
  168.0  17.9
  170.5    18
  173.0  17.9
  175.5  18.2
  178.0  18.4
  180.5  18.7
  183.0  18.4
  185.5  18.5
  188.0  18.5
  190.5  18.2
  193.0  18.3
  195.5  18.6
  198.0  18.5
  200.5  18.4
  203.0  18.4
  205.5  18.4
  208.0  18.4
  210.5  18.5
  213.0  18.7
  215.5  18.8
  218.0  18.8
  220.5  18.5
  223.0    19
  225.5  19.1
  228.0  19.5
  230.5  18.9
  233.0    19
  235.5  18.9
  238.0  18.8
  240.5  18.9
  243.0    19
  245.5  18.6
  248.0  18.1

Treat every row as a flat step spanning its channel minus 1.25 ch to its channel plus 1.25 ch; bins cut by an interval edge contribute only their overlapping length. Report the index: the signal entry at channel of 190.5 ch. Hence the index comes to 18.2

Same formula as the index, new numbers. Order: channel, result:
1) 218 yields 18.8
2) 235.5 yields 18.9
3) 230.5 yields 18.9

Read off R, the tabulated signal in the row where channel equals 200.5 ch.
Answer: 18.4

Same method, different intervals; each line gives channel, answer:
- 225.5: 19.1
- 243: 19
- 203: 18.4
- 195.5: 18.6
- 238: 18.8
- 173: 17.9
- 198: 18.5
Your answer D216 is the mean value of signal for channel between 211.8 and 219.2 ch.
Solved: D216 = 18.8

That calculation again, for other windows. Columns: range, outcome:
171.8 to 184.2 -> 18.3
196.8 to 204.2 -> 18.4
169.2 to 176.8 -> 18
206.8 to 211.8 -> 18.5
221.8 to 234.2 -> 19.1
